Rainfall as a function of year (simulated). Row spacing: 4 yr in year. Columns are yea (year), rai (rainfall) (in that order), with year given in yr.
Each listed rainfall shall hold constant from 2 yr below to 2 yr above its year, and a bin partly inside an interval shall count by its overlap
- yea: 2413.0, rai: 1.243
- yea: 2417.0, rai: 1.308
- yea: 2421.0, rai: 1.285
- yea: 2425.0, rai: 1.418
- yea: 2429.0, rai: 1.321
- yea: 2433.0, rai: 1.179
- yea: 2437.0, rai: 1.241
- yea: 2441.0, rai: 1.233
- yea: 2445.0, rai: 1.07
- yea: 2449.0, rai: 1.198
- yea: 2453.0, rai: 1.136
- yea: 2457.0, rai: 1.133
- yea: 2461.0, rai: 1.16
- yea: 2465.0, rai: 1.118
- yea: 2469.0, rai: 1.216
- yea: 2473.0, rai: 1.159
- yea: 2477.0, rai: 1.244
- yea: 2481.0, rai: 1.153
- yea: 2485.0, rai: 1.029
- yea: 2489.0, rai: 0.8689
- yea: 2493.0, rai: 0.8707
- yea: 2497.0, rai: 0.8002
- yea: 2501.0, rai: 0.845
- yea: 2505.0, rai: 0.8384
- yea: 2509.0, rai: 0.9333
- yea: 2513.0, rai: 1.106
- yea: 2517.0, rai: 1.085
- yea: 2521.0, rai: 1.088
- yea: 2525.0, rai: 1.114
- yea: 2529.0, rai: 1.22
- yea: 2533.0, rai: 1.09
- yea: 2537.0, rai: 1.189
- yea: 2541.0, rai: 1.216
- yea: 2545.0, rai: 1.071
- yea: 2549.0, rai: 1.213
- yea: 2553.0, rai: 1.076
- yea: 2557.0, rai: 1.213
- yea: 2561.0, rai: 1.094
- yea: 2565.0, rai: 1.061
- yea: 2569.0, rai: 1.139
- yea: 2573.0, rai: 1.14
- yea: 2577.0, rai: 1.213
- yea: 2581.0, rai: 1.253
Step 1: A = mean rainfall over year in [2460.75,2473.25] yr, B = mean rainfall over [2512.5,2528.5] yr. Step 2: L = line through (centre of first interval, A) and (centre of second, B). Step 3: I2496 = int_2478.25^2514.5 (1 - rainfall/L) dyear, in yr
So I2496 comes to 6.1 yr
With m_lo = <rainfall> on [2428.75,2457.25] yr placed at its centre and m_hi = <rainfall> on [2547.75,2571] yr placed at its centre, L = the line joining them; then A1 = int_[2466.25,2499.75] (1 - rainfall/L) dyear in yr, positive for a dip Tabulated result 3.6 yr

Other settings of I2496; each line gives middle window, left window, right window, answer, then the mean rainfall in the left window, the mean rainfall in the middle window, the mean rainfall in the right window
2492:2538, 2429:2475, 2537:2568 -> 5.5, 1.17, 1.01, 1.14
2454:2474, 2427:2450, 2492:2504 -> -2.1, 1.21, 1.16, 0.836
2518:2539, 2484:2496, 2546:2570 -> -2.2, 0.904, 1.14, 1.13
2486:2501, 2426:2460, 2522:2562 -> 4.0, 1.19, 0.859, 1.15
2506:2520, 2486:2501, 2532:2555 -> -0.8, 0.859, 1.03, 1.14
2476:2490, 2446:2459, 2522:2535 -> 0.8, 1.15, 1.08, 1.14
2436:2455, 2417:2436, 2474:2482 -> 1.4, 1.3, 1.17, 1.2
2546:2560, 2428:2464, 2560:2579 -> -0.2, 1.18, 1.16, 1.13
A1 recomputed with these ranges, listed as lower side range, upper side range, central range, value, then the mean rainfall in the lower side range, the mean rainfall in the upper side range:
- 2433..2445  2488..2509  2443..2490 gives -4.3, 1.2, 0.852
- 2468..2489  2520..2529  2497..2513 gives 3.4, 1.13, 1.13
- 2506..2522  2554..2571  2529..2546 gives -1.2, 1.04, 1.12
